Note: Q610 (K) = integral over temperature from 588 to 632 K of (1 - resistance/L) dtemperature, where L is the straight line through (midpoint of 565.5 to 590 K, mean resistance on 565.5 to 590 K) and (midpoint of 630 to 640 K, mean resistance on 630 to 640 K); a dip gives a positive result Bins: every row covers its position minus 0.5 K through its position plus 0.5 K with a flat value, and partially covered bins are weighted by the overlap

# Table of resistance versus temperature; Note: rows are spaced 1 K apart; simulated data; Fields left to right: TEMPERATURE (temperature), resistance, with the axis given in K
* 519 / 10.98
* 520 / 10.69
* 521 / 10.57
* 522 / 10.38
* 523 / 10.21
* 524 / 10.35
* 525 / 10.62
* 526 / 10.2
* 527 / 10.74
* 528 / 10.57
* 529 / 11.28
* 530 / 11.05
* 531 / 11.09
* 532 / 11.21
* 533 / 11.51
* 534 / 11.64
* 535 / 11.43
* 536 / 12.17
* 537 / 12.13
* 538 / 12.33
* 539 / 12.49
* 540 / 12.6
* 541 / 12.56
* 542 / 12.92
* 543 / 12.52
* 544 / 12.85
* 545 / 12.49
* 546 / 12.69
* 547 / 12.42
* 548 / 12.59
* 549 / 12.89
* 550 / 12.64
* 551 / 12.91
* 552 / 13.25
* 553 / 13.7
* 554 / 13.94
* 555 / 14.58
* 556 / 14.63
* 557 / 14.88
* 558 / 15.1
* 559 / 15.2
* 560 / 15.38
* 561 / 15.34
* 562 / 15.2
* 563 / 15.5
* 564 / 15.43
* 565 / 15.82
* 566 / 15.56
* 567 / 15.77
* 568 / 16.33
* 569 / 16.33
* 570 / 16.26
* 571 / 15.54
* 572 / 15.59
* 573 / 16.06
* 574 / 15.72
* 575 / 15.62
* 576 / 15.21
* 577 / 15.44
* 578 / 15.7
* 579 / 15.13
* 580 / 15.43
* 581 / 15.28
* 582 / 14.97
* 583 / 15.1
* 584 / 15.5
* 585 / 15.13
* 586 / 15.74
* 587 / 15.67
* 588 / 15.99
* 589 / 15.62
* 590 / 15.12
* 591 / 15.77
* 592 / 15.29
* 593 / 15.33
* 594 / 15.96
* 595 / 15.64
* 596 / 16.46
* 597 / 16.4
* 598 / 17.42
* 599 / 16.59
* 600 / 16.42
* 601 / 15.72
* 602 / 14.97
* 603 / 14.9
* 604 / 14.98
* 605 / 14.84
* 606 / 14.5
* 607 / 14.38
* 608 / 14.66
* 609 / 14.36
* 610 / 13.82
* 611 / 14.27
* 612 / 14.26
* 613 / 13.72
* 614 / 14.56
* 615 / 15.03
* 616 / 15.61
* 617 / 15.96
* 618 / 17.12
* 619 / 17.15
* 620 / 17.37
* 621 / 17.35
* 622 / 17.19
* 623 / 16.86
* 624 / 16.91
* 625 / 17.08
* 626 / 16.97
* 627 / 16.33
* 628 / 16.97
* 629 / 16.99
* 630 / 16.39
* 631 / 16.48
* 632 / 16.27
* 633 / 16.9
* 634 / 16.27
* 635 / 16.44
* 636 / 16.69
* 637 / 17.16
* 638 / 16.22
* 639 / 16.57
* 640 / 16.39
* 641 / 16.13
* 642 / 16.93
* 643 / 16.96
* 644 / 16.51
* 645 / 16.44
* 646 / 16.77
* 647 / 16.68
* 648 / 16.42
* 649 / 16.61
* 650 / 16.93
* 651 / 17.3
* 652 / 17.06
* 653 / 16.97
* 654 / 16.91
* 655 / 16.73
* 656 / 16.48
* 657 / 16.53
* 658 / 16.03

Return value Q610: 0.9 K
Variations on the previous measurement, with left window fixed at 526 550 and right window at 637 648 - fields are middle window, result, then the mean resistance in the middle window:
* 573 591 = -2.00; 15.5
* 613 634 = -1.00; 16.5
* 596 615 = -0.18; 15.1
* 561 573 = -2.26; 15.8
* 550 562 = -1.52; 14.4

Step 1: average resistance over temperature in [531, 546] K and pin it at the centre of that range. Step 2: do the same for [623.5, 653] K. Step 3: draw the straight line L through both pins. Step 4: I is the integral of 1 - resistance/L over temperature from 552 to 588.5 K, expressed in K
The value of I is -4.7 K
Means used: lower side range 12.2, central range 15.4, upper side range 16.7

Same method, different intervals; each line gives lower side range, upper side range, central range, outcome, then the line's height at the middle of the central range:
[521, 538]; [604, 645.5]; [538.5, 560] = -2.2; 12.1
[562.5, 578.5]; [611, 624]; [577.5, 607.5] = 0.6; 15.9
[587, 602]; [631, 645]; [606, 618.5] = 1.1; 16.2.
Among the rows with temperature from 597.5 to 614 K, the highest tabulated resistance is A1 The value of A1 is 17.42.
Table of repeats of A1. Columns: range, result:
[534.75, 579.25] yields 16.33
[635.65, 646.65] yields 17.16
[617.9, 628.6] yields 17.37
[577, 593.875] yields 15.99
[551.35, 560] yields 15.38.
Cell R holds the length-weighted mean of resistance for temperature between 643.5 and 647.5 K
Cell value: 16.6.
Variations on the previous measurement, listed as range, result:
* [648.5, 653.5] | 17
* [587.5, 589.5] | 15.8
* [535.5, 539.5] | 12.3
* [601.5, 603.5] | 14.9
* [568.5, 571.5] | 16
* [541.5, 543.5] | 12.7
